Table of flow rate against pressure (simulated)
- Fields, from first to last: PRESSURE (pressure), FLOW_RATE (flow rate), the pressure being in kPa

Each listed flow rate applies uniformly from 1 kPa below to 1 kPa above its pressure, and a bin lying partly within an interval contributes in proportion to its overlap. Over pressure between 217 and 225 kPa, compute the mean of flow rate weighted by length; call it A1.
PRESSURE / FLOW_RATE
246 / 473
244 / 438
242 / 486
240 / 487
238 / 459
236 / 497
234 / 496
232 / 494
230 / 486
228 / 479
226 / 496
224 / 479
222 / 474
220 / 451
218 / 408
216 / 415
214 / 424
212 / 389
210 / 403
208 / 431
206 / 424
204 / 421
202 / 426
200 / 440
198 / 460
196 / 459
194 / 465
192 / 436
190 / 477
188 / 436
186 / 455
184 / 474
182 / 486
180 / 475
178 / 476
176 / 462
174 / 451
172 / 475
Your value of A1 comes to 453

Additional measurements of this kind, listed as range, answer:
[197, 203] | 442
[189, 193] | 456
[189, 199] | 459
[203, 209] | 425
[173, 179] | 463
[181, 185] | 480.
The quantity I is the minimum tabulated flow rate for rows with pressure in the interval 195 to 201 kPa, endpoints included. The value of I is 440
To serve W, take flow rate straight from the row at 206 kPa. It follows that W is 424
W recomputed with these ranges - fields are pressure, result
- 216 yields 415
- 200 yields 440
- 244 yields 438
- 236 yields 497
